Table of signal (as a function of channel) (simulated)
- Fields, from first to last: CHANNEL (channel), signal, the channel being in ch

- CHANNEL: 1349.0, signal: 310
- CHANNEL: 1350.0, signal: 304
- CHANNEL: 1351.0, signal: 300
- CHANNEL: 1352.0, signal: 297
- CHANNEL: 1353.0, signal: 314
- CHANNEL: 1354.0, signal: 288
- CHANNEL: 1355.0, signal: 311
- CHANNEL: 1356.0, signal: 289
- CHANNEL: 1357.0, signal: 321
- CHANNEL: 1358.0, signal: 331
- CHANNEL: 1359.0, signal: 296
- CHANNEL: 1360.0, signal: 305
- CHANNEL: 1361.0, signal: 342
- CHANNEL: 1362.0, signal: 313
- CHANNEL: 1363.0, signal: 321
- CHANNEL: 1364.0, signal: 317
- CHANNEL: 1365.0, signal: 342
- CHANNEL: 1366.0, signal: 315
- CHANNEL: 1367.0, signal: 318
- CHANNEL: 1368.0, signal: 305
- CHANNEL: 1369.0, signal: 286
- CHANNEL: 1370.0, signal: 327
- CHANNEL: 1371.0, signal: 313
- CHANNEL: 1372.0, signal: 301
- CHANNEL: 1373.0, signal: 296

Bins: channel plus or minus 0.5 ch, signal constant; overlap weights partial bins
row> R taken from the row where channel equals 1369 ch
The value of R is 286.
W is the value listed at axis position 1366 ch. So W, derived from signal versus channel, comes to 315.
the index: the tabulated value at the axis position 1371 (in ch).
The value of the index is 313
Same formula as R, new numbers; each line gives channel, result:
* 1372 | 301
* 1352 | 297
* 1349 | 310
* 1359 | 296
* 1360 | 305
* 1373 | 296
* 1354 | 288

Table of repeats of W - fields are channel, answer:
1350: 304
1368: 305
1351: 300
